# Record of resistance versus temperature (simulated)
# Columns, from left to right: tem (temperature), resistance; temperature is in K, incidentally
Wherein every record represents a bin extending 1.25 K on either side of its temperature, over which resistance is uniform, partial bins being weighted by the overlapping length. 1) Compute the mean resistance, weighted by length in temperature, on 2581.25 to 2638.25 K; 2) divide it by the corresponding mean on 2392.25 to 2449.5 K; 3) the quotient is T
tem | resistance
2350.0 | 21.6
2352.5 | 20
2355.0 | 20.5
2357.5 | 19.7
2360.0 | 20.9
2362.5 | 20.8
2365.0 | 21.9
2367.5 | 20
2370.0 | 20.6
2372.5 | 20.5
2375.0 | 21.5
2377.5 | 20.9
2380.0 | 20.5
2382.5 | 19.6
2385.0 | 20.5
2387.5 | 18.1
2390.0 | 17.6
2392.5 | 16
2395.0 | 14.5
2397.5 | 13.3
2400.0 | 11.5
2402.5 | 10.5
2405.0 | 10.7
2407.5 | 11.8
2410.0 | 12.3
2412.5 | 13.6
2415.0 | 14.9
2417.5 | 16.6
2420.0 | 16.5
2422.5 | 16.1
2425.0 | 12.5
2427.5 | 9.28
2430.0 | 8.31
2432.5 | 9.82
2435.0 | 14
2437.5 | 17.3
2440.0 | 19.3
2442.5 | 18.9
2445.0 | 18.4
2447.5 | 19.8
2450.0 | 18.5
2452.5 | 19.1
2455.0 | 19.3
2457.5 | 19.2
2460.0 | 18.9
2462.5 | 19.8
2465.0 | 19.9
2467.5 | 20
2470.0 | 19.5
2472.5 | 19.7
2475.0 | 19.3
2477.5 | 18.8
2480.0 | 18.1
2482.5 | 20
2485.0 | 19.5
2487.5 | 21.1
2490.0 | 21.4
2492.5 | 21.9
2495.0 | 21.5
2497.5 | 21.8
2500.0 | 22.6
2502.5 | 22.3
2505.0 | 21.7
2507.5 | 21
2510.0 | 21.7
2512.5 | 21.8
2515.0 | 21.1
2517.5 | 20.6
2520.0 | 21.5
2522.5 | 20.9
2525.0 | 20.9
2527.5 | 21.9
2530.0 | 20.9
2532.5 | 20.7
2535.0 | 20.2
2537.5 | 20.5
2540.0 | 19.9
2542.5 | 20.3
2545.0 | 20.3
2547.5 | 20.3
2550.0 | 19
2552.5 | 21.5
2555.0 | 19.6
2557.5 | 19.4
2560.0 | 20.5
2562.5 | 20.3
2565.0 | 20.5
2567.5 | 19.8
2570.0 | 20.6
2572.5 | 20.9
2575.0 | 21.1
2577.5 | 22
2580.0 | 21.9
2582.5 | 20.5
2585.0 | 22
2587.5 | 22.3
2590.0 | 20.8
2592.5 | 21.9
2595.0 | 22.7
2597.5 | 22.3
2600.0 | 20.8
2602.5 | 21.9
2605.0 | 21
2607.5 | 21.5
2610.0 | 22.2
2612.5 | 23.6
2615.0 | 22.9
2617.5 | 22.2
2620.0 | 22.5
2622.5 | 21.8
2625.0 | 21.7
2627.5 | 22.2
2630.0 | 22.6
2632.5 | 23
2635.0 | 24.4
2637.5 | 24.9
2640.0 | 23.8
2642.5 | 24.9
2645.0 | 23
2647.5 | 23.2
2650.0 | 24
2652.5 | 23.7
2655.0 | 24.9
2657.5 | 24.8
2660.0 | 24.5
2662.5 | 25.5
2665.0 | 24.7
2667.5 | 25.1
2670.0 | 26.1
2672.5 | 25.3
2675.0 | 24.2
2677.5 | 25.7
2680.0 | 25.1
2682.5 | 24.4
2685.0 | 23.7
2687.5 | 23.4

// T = 1.57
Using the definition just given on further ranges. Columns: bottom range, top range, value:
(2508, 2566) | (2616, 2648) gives 1.12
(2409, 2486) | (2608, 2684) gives 1.40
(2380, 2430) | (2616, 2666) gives 1.63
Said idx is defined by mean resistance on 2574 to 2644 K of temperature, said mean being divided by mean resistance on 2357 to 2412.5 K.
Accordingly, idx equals 1.3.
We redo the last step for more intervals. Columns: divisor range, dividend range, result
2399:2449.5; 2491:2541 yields 1.50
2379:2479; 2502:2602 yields 1.28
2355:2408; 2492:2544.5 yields 1.19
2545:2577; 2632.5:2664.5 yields 1.19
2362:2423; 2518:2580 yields 1.23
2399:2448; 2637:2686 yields 1.75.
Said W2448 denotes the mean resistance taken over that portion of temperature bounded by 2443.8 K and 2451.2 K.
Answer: 18.9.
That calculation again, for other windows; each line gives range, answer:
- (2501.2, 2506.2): 22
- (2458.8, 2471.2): 19.6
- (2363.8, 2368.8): 20.9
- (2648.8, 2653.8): 23.9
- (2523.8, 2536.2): 20.9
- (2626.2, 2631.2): 22.4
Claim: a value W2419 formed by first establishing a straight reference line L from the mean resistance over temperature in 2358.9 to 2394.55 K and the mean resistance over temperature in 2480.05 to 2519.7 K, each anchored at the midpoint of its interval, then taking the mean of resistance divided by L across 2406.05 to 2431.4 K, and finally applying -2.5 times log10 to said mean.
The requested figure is 0.47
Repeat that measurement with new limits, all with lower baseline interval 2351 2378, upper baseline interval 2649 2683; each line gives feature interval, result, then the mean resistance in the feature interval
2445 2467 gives 0.140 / 19.3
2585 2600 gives 0.093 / 21.9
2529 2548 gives 0.135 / 20.4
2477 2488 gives 0.150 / 19.4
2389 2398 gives 0.336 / 15.5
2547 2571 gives 0.162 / 20.1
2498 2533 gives 0.066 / 21.4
